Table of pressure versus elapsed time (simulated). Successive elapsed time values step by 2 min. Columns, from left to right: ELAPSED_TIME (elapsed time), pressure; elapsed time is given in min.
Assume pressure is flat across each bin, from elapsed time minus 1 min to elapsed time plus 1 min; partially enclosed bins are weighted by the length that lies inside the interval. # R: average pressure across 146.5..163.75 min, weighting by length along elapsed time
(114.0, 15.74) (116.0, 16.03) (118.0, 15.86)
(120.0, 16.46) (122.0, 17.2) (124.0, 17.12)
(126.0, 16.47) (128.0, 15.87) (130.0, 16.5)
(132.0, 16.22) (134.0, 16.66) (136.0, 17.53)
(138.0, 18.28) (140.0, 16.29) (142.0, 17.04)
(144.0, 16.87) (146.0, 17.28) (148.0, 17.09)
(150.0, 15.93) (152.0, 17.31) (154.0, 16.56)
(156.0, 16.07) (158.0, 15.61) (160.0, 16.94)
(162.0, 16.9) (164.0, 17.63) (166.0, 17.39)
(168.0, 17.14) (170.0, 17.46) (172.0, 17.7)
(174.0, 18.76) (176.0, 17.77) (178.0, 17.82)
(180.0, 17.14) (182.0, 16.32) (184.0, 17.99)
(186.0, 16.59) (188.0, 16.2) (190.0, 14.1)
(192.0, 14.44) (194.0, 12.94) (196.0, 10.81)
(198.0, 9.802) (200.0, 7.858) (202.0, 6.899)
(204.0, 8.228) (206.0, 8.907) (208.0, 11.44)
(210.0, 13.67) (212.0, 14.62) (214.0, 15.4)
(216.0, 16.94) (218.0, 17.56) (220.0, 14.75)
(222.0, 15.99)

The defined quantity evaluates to 16.6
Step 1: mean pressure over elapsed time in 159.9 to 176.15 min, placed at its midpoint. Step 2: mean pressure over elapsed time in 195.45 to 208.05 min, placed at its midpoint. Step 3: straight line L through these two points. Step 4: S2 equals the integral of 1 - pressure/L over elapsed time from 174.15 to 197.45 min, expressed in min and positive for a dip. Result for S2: -4.7 min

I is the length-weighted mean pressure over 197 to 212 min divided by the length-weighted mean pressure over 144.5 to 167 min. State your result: 0.6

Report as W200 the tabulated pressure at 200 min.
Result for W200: 7.858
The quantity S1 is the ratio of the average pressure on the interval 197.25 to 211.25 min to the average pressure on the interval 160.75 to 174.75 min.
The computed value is 0.55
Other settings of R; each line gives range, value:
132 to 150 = 17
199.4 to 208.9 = 8.67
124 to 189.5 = 17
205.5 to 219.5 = 14.3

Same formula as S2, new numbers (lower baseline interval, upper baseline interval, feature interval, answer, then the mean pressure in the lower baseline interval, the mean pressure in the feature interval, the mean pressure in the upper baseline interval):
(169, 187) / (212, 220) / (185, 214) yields 8.2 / 17.5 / 12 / 16.1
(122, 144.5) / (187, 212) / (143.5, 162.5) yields -1.8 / 16.8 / 16.6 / 11.4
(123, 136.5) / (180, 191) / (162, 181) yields -1.4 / 16.6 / 17.6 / 16.3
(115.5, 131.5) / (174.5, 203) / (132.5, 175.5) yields -4.8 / 16.4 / 17.1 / 14.1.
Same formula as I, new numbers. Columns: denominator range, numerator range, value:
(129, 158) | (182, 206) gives 0.74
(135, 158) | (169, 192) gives 1.01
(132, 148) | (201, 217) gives 0.70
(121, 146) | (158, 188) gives 1.03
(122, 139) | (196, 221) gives 0.72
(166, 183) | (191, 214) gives 0.63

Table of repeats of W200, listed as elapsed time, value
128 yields 15.87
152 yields 17.31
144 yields 16.87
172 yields 17.7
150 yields 15.93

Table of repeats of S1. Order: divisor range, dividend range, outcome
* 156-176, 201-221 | 0.74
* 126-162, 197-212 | 0.59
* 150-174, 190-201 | 0.67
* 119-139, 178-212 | 0.77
